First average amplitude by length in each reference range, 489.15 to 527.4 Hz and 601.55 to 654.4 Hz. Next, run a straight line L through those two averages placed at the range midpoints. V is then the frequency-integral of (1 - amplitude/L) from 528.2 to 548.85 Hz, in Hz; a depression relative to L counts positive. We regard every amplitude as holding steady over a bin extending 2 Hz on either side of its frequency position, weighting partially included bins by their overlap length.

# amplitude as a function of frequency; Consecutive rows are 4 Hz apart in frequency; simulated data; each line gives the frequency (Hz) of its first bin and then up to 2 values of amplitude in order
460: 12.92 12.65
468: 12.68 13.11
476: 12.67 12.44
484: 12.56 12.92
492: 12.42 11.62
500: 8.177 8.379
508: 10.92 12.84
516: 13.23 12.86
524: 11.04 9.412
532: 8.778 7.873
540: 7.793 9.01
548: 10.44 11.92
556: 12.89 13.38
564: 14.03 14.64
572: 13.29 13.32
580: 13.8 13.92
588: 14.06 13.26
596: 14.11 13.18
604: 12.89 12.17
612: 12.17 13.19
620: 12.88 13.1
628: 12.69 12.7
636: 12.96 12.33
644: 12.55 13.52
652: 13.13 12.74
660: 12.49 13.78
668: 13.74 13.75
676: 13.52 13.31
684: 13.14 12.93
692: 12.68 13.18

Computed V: 5.1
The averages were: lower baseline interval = 11.2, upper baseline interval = 12.8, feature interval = 8.74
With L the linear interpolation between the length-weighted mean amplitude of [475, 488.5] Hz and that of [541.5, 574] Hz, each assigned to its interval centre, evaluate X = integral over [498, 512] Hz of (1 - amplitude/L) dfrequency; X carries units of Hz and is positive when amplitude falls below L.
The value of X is 3.2 Hz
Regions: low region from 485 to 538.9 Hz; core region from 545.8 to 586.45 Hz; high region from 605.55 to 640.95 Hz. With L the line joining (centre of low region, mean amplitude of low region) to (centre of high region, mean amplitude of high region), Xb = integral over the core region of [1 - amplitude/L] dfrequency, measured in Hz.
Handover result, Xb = -4.9 Hz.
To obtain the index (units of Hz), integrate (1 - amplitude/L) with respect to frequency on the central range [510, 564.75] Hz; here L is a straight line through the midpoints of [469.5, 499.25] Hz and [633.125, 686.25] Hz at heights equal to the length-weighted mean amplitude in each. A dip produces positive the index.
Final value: 6.8 Hz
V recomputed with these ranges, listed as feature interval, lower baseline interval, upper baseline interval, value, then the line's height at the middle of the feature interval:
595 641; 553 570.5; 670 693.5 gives 2.0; 13.4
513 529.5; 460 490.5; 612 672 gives 1.3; 12.8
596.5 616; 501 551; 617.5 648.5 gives -1.0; 12.2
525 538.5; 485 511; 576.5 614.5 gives 3.3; 11.7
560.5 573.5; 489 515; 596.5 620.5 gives -2.0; 12.1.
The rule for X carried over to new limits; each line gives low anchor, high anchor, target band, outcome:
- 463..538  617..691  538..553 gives 2.8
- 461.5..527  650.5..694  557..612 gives -4.1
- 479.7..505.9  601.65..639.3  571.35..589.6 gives -2.2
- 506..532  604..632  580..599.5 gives -2.2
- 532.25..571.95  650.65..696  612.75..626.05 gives -0.7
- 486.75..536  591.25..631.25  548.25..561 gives -0.6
